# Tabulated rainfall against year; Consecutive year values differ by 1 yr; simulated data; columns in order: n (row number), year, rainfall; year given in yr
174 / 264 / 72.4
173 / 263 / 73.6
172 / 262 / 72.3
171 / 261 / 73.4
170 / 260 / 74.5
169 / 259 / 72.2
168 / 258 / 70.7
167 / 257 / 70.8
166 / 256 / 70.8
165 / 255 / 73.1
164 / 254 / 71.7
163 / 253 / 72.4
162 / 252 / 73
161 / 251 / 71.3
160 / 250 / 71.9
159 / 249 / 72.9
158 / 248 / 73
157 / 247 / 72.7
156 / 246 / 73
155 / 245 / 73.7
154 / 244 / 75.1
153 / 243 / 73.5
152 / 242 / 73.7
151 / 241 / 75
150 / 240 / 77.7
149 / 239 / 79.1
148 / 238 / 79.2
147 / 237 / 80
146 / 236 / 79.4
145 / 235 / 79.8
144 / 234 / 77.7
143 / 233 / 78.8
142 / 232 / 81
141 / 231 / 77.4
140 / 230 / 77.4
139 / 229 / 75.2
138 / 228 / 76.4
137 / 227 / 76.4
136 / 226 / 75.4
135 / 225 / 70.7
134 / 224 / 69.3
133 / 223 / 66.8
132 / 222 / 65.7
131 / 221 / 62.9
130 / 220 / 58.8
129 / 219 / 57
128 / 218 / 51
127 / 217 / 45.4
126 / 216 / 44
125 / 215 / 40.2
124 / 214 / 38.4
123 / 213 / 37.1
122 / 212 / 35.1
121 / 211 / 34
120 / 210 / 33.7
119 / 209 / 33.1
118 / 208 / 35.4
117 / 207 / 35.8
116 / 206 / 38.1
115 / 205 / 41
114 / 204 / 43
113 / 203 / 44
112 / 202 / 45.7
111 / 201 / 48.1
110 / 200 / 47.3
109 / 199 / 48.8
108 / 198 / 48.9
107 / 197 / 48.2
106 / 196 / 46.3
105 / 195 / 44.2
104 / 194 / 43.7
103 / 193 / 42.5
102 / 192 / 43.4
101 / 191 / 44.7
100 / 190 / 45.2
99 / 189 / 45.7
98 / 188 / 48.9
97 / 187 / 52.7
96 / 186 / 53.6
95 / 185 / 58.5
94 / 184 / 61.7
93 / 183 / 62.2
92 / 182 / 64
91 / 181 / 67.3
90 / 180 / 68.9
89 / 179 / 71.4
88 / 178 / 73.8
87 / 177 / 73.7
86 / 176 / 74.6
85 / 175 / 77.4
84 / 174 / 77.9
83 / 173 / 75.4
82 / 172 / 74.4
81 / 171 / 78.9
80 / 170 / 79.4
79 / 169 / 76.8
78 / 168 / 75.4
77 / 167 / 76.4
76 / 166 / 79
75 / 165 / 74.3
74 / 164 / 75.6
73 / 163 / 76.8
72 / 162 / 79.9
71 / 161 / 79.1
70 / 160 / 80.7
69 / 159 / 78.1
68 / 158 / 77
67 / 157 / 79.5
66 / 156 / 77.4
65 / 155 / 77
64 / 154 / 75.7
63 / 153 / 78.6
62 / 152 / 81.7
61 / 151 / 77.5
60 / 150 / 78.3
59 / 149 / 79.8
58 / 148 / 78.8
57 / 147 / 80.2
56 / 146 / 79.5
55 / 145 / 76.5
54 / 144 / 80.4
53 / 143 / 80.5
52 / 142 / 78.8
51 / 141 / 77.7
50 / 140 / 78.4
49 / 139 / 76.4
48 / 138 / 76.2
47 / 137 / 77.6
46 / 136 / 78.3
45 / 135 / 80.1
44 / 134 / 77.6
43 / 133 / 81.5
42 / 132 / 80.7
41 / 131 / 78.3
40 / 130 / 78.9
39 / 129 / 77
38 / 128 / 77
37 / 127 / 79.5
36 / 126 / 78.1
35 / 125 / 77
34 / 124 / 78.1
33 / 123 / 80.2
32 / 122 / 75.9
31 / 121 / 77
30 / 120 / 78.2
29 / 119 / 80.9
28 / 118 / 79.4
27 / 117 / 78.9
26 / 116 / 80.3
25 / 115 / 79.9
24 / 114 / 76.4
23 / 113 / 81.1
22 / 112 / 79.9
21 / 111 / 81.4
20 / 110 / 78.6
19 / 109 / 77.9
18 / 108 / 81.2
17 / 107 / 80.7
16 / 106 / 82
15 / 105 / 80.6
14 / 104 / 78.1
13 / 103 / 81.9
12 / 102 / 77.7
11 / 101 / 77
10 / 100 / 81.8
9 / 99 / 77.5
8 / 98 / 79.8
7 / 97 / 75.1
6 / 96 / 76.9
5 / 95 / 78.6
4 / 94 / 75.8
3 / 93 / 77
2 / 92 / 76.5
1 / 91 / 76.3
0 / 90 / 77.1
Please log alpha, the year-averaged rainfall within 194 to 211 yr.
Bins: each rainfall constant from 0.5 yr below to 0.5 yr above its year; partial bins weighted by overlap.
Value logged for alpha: 42.4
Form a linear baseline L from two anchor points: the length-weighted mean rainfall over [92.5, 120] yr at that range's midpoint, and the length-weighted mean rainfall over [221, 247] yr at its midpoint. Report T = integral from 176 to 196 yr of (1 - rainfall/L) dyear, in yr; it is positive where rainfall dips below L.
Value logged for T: 5.31 yr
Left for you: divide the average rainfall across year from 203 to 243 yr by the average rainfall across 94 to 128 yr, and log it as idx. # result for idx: 0.76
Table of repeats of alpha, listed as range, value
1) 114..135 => 78.7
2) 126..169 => 78.3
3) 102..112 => 80.1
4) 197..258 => 62.1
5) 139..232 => 63.4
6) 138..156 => 78.5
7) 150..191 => 71.3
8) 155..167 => 77.8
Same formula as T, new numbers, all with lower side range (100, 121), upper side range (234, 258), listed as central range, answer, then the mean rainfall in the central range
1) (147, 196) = 5.3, 69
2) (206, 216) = 5.2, 36.4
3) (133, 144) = 0.0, 78.4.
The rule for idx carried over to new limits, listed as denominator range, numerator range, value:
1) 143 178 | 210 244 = 0.84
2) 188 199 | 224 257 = 1.65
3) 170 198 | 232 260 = 1.24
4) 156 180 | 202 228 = 0.65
